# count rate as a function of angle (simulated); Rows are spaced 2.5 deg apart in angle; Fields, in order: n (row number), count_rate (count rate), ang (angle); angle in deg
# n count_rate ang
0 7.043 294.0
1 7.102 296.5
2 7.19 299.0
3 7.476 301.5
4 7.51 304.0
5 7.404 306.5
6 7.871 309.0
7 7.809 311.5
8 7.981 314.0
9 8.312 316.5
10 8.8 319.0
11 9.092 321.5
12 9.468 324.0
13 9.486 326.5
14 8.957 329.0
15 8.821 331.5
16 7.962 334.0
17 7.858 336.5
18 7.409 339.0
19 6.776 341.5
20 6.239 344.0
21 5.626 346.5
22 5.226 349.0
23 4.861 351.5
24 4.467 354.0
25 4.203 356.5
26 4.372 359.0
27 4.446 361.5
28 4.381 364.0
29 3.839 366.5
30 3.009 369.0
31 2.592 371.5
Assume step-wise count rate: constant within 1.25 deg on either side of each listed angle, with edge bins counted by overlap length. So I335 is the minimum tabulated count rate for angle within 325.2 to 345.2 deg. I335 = 6.239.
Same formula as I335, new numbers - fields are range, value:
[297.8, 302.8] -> 7.19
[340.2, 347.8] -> 5.626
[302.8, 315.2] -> 7.404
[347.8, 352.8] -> 4.861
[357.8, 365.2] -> 4.372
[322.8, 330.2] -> 8.957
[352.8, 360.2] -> 4.203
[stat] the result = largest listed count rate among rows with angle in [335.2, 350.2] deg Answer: 7.858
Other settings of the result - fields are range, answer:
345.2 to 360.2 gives 5.626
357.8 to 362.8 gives 4.446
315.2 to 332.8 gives 9.486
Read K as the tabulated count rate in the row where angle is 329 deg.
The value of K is 8.957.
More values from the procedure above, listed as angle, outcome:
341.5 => 6.776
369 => 3.009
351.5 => 4.861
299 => 7.19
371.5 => 2.592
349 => 5.226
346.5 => 5.626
